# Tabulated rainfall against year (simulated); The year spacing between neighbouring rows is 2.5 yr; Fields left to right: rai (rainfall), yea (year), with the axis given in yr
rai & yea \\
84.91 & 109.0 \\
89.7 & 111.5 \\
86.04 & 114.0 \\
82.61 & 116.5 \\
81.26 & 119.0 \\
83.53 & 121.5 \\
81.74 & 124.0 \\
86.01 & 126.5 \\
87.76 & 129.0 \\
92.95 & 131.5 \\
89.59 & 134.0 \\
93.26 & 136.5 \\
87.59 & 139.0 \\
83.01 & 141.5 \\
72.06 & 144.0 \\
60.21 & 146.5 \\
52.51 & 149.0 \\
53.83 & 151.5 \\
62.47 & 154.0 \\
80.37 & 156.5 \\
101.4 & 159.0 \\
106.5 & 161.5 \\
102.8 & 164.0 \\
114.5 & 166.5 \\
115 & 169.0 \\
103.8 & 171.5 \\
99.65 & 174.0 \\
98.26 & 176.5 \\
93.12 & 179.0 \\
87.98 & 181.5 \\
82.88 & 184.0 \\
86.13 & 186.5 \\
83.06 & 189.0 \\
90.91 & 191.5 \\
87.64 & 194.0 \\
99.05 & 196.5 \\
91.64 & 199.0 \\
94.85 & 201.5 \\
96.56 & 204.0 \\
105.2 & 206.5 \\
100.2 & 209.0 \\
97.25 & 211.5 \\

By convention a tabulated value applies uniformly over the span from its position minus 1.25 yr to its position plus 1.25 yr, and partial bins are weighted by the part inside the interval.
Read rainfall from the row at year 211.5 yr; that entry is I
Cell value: 97.25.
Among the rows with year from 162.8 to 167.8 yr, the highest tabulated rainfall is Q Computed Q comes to 114.5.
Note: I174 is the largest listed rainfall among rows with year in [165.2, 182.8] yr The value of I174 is 115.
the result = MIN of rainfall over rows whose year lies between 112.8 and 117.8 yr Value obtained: 82.61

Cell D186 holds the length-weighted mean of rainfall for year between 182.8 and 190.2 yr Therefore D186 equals 84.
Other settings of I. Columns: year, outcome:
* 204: 96.56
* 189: 83.06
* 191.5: 90.91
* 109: 84.91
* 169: 115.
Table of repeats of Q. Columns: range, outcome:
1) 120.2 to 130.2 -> 87.76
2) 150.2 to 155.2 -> 62.47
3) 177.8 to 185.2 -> 93.12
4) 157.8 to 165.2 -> 106.5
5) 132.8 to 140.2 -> 93.26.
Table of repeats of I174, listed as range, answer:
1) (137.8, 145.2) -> 87.59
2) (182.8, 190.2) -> 86.13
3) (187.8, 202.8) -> 99.05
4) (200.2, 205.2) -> 96.56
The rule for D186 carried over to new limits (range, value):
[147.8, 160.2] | 70.1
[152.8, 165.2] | 90.8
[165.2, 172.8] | 111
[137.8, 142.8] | 85.1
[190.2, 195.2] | 89.2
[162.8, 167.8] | 109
